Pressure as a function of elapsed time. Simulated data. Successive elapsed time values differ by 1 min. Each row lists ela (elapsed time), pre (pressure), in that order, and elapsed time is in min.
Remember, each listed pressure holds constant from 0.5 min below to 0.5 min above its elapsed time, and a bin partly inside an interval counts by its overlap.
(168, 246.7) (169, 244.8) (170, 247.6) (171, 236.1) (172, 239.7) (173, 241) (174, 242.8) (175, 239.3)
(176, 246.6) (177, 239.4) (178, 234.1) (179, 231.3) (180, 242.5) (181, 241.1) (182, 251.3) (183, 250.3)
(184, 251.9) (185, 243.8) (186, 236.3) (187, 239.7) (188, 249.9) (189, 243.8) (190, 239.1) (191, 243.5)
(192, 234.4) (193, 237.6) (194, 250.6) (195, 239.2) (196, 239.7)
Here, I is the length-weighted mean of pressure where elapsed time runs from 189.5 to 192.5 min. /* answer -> 239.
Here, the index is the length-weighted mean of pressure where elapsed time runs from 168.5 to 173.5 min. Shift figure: 242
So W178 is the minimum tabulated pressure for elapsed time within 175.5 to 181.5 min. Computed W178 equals 231.3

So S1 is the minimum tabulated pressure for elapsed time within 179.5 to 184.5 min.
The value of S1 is 241.1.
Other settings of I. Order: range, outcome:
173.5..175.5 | 241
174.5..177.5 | 242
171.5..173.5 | 240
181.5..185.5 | 249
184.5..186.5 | 240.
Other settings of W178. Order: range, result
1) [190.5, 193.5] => 234.4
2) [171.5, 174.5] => 239.7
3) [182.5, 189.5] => 236.3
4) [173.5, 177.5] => 239.3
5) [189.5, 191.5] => 239.1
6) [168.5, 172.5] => 236.1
